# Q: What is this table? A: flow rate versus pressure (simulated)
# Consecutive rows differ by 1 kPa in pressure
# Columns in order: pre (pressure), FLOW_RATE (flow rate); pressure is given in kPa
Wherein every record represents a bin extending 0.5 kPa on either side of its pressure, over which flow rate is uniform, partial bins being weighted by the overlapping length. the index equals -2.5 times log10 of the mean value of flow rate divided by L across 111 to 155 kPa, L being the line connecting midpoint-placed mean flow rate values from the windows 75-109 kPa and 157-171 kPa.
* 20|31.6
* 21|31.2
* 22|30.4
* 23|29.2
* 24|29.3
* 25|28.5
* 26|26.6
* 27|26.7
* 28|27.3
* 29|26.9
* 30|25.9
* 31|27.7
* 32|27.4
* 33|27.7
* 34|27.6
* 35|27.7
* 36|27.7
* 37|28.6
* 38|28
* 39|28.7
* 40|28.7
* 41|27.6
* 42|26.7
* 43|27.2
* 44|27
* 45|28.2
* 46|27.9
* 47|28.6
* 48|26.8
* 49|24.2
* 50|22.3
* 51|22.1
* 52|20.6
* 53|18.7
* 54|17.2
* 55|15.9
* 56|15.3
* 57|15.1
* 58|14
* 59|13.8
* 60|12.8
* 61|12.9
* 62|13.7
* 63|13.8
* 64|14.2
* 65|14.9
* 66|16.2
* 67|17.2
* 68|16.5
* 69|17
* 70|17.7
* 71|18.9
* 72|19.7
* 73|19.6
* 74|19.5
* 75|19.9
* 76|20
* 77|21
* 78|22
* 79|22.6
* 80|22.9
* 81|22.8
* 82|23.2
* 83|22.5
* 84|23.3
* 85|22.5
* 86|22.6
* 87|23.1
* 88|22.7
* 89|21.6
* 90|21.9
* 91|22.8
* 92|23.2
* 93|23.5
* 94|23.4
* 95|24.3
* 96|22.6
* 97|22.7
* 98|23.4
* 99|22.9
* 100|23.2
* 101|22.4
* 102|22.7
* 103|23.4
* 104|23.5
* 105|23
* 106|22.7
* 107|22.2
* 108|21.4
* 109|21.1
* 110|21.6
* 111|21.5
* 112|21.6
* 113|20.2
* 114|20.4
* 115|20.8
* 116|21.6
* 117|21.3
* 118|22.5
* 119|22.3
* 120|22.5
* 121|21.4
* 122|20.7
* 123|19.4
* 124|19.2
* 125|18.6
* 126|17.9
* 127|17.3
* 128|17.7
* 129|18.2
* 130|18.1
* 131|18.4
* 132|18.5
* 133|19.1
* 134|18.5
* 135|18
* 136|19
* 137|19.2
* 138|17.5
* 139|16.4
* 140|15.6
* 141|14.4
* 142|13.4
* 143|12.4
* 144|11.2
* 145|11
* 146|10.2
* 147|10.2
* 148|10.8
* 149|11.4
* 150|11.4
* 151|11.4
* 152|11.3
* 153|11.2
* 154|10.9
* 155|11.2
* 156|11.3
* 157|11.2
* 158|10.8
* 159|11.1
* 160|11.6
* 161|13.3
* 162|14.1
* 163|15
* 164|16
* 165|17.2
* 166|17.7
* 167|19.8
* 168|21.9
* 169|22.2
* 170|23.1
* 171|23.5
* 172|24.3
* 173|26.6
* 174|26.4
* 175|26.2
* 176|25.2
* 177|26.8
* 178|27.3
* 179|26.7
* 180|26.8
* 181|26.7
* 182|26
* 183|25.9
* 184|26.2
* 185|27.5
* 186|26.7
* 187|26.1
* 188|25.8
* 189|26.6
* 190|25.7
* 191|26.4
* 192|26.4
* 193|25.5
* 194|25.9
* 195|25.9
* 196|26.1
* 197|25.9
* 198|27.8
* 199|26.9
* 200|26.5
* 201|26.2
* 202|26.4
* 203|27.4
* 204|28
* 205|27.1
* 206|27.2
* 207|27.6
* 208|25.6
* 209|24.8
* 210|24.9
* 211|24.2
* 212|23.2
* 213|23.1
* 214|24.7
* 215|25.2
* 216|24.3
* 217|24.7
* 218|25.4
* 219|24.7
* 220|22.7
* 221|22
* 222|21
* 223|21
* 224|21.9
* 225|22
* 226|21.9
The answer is 0.15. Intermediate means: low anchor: 22.6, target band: 16.8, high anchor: 16.5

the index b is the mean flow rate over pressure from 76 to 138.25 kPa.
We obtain 21.3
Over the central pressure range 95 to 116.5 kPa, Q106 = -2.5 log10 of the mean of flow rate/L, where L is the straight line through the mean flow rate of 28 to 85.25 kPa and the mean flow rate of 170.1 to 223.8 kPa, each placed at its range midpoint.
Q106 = 0.04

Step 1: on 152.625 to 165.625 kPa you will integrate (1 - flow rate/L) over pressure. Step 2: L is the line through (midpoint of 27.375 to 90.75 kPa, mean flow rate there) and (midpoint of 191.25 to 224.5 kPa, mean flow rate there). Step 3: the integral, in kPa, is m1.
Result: 6.1 kPa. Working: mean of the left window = 21.9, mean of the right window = 25.2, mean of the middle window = 12.7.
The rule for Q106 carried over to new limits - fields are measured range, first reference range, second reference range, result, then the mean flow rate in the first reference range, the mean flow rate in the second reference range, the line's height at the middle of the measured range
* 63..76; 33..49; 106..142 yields 0.376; 27.7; 19.5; 24.9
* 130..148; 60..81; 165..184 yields 0.395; 18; 24.5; 22.3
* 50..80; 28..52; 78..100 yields 0.376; 26.9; 22.9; 24.8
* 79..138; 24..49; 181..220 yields 0.248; 27.5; 25.9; 26.8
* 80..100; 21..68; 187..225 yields 0.040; 23.2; 25.2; 23.8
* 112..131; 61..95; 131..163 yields -0.241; 20.1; 13.6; 16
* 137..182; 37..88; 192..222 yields 0.373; 20.8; 25.5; 23.9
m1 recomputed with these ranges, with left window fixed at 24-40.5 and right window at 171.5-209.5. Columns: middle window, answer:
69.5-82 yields 3.0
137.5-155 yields 9.4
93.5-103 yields 1.4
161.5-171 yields 2.8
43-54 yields 1.2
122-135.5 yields 4.2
